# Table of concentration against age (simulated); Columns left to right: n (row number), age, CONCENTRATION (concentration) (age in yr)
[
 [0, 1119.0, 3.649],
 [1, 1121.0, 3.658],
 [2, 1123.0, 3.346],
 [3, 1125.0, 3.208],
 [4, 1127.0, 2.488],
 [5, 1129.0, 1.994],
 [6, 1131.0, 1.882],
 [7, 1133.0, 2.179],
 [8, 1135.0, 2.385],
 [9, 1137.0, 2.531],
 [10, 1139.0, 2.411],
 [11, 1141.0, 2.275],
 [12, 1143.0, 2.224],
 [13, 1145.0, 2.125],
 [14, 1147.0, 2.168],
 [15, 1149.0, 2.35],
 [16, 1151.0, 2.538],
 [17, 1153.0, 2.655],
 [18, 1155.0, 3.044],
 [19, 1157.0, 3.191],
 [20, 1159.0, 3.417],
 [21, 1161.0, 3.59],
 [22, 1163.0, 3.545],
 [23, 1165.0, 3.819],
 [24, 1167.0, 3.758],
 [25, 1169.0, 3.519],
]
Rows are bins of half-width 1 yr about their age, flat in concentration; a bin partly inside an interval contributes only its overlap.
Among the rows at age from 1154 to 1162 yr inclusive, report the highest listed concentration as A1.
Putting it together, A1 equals 3.59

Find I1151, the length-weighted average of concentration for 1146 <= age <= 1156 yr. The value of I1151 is 2.55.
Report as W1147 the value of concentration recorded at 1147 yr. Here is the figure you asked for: 2.168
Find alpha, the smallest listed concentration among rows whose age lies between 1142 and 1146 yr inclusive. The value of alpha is 2.125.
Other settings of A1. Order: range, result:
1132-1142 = 2.531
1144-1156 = 3.044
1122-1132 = 3.346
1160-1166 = 3.819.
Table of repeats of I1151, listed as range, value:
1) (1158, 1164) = 3.52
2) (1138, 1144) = 2.3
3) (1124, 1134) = 2.35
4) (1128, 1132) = 1.94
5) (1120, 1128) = 3.17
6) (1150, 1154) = 2.6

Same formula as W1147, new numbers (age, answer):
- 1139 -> 2.411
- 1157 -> 3.191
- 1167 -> 3.758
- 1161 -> 3.59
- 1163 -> 3.545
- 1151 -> 2.538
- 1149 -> 2.35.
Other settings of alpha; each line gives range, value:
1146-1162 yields 2.168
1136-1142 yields 2.275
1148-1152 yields 2.35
